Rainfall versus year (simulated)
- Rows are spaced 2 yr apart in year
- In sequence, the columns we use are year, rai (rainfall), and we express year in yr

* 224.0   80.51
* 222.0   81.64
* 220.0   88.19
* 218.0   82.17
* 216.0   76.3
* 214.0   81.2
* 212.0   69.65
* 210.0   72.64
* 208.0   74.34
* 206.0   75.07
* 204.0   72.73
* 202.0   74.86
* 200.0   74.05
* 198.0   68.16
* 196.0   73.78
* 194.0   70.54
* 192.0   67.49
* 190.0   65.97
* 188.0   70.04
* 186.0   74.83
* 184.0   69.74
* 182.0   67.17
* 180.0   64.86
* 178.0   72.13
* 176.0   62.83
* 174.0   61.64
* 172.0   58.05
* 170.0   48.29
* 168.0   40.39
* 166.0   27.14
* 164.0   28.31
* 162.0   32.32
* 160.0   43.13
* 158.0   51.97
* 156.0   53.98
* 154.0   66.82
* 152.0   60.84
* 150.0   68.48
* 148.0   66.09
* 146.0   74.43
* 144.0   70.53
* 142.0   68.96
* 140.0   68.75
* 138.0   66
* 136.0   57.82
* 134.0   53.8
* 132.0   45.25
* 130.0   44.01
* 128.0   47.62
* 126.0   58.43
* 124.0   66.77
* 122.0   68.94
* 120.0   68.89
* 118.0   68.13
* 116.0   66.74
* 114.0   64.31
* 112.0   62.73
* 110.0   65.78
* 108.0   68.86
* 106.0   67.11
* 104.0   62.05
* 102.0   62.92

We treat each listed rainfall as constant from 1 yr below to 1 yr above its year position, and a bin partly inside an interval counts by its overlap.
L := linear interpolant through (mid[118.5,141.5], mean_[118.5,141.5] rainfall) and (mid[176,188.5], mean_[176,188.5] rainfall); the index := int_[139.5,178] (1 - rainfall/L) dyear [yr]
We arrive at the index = 5.2 yr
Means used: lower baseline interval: 59.2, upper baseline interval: 69.2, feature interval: 55.7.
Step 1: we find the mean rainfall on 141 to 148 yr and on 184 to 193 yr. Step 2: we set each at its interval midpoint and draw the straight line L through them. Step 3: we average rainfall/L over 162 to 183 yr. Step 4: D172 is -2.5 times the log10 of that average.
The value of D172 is 0.32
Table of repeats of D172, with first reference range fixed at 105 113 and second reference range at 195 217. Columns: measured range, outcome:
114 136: 0.142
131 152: 0.080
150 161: 0.229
